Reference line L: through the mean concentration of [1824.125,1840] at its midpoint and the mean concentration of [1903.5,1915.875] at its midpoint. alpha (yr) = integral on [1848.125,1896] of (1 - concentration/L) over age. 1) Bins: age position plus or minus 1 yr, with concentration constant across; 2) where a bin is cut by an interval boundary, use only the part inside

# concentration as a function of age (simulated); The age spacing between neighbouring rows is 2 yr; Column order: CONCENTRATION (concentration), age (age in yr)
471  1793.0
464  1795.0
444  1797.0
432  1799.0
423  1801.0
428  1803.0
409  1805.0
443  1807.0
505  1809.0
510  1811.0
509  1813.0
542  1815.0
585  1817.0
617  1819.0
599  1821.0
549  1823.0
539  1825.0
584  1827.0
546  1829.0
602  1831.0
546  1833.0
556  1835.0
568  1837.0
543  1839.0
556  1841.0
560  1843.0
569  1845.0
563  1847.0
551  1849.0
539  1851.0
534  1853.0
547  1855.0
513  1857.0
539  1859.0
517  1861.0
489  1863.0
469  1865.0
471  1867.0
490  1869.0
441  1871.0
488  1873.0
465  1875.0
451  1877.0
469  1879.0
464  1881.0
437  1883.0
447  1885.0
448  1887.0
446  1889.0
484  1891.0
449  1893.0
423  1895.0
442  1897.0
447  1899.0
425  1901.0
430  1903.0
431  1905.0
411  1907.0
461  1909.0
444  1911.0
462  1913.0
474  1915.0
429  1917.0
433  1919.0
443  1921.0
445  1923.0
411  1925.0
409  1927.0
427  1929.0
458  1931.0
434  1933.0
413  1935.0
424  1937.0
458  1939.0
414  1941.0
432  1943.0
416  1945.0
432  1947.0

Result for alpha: 1.9 yr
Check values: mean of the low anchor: 561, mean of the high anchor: 446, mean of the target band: 482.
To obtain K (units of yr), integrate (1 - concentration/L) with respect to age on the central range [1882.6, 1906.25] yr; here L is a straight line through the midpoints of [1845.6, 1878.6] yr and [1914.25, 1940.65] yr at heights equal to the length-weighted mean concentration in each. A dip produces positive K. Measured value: 1.38 yr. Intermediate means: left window 504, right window 434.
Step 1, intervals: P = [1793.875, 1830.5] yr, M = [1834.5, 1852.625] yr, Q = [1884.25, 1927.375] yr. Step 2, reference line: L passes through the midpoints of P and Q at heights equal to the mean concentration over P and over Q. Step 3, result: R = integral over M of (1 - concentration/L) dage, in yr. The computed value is -2.6 yr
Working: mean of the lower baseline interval 508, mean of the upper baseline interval 441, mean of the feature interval 555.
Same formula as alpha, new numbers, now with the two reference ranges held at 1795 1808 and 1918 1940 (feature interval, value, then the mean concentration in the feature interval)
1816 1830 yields -4.6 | 574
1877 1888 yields -0.5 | 453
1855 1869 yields -2.3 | 502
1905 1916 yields -0.4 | 449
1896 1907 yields 0.0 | 433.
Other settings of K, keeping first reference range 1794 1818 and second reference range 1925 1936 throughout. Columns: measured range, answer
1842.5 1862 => -3.7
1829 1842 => -2.7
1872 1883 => -0.4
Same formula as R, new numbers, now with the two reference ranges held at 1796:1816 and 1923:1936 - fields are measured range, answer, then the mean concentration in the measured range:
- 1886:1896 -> -0.26 yr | 450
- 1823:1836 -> -2.95 yr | 561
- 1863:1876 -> -0.79 yr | 472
